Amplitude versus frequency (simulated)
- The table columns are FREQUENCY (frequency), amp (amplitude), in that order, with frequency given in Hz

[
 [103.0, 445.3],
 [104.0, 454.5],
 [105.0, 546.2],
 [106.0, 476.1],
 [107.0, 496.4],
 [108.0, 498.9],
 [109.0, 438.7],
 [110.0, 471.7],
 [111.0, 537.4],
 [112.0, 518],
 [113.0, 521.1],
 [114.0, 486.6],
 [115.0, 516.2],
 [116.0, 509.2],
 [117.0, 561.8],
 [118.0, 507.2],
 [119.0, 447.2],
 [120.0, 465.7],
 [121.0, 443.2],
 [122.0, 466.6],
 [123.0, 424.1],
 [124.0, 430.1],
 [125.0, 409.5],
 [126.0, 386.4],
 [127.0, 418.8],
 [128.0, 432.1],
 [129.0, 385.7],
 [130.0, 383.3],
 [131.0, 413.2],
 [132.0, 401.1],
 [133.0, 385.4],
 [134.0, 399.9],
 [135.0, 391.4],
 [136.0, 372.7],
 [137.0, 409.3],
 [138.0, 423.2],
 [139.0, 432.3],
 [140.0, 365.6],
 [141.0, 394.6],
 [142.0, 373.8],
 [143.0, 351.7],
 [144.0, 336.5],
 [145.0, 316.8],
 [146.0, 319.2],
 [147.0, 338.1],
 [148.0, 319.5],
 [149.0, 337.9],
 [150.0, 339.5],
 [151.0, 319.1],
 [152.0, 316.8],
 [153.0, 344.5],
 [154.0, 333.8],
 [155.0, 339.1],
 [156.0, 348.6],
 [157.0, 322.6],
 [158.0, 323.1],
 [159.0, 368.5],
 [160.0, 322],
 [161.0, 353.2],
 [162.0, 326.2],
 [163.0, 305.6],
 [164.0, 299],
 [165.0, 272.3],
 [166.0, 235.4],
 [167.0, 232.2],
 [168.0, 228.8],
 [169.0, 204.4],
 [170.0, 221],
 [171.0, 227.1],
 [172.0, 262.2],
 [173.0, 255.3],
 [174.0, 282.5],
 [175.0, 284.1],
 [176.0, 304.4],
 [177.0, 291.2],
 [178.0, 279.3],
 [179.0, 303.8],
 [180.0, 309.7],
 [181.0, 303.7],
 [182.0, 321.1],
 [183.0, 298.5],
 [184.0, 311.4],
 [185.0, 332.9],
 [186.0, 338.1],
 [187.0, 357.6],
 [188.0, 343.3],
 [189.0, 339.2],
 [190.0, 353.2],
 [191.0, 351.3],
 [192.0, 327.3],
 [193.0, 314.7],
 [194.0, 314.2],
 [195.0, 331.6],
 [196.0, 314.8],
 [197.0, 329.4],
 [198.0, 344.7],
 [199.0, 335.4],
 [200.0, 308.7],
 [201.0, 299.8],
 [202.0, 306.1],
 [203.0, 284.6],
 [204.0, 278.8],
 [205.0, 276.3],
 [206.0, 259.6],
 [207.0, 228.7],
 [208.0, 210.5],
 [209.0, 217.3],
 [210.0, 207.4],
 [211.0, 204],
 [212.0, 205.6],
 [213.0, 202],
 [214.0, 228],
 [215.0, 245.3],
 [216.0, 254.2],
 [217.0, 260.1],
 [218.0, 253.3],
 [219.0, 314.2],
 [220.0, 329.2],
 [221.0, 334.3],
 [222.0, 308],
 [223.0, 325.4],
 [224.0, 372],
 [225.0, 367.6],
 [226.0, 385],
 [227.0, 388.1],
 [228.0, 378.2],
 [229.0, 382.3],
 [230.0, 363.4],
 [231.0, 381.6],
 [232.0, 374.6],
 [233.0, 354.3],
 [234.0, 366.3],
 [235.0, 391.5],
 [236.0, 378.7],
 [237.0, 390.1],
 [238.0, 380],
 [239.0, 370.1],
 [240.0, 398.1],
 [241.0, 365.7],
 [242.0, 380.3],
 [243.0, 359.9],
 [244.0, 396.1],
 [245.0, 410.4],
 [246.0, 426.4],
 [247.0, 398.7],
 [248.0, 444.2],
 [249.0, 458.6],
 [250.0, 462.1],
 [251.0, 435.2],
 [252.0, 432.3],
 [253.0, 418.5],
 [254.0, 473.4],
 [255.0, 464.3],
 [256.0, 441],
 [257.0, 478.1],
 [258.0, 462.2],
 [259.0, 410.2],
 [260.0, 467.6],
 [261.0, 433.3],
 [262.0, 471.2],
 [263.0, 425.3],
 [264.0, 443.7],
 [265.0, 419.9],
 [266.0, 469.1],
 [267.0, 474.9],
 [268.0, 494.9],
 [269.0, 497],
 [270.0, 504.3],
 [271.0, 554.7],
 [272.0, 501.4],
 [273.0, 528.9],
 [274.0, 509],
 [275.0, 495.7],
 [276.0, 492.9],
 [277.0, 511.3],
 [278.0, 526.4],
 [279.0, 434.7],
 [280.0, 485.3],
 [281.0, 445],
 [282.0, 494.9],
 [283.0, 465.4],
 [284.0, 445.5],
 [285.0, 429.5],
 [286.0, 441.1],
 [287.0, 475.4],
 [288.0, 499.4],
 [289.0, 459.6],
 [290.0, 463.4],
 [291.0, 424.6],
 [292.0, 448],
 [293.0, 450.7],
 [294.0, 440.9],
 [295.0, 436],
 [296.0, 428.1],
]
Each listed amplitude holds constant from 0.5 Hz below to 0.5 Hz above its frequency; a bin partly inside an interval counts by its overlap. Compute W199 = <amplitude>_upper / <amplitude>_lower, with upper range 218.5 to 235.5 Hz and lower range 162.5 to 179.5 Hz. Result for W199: 1.36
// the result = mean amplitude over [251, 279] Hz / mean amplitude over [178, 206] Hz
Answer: 1.49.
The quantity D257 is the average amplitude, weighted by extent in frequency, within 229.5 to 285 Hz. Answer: 441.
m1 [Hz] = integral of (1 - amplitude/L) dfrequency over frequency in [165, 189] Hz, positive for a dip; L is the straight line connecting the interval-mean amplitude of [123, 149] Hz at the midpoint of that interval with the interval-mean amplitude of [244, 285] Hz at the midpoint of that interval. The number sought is 7.3 Hz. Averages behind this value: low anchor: 384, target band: 285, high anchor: 464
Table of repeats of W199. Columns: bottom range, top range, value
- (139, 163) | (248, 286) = 1.37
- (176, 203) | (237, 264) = 1.33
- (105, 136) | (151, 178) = 0.64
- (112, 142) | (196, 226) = 0.65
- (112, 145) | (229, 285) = 1.03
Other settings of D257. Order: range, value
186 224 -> 291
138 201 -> 317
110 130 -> 465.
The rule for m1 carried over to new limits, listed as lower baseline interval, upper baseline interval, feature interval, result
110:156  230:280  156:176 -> 6.4 Hz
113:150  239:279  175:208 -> 9.2 Hz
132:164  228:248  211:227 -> 3.6 Hz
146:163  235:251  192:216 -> 6.4 Hz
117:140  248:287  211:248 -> 9.0 Hz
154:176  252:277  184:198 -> 0.1 Hz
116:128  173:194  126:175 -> 7.1 Hz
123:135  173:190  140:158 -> 1.5 Hz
